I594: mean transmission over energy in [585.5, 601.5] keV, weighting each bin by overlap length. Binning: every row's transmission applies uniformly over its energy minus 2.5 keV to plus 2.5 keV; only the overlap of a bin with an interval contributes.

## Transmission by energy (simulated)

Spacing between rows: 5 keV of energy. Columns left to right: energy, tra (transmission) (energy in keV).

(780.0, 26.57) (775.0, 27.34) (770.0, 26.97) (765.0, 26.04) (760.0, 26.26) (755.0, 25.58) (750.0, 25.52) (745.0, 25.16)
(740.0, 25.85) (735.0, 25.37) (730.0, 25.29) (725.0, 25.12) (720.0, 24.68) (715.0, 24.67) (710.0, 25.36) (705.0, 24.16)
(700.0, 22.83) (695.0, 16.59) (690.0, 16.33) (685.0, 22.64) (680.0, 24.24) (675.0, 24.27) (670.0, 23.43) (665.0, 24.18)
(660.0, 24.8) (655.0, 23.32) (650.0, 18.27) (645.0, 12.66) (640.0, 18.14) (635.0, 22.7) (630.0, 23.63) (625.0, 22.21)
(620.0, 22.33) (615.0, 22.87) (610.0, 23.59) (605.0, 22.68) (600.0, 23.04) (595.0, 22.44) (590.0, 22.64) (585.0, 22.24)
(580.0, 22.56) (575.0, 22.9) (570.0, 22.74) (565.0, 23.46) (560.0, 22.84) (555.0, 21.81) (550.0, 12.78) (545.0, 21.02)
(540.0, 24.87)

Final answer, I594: 22.6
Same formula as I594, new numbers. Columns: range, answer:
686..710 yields 20.7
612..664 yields 21.2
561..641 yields 22.6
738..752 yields 25.5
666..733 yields 23.1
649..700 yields 22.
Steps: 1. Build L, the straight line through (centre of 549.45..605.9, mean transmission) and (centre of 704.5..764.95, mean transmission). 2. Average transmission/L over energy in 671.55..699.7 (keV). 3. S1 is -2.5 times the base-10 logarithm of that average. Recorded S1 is 0.16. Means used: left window 22.1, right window 25.3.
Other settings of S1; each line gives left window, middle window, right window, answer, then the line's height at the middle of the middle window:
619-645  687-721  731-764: 0.091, 23.8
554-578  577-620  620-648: -0.062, 21.5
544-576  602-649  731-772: 0.073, 22.6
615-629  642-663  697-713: 0.163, 23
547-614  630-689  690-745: 0.065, 23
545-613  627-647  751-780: 0.192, 23.3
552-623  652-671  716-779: 0.012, 24.1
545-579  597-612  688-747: -0.062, 21.8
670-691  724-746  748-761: -0.022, 24.9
